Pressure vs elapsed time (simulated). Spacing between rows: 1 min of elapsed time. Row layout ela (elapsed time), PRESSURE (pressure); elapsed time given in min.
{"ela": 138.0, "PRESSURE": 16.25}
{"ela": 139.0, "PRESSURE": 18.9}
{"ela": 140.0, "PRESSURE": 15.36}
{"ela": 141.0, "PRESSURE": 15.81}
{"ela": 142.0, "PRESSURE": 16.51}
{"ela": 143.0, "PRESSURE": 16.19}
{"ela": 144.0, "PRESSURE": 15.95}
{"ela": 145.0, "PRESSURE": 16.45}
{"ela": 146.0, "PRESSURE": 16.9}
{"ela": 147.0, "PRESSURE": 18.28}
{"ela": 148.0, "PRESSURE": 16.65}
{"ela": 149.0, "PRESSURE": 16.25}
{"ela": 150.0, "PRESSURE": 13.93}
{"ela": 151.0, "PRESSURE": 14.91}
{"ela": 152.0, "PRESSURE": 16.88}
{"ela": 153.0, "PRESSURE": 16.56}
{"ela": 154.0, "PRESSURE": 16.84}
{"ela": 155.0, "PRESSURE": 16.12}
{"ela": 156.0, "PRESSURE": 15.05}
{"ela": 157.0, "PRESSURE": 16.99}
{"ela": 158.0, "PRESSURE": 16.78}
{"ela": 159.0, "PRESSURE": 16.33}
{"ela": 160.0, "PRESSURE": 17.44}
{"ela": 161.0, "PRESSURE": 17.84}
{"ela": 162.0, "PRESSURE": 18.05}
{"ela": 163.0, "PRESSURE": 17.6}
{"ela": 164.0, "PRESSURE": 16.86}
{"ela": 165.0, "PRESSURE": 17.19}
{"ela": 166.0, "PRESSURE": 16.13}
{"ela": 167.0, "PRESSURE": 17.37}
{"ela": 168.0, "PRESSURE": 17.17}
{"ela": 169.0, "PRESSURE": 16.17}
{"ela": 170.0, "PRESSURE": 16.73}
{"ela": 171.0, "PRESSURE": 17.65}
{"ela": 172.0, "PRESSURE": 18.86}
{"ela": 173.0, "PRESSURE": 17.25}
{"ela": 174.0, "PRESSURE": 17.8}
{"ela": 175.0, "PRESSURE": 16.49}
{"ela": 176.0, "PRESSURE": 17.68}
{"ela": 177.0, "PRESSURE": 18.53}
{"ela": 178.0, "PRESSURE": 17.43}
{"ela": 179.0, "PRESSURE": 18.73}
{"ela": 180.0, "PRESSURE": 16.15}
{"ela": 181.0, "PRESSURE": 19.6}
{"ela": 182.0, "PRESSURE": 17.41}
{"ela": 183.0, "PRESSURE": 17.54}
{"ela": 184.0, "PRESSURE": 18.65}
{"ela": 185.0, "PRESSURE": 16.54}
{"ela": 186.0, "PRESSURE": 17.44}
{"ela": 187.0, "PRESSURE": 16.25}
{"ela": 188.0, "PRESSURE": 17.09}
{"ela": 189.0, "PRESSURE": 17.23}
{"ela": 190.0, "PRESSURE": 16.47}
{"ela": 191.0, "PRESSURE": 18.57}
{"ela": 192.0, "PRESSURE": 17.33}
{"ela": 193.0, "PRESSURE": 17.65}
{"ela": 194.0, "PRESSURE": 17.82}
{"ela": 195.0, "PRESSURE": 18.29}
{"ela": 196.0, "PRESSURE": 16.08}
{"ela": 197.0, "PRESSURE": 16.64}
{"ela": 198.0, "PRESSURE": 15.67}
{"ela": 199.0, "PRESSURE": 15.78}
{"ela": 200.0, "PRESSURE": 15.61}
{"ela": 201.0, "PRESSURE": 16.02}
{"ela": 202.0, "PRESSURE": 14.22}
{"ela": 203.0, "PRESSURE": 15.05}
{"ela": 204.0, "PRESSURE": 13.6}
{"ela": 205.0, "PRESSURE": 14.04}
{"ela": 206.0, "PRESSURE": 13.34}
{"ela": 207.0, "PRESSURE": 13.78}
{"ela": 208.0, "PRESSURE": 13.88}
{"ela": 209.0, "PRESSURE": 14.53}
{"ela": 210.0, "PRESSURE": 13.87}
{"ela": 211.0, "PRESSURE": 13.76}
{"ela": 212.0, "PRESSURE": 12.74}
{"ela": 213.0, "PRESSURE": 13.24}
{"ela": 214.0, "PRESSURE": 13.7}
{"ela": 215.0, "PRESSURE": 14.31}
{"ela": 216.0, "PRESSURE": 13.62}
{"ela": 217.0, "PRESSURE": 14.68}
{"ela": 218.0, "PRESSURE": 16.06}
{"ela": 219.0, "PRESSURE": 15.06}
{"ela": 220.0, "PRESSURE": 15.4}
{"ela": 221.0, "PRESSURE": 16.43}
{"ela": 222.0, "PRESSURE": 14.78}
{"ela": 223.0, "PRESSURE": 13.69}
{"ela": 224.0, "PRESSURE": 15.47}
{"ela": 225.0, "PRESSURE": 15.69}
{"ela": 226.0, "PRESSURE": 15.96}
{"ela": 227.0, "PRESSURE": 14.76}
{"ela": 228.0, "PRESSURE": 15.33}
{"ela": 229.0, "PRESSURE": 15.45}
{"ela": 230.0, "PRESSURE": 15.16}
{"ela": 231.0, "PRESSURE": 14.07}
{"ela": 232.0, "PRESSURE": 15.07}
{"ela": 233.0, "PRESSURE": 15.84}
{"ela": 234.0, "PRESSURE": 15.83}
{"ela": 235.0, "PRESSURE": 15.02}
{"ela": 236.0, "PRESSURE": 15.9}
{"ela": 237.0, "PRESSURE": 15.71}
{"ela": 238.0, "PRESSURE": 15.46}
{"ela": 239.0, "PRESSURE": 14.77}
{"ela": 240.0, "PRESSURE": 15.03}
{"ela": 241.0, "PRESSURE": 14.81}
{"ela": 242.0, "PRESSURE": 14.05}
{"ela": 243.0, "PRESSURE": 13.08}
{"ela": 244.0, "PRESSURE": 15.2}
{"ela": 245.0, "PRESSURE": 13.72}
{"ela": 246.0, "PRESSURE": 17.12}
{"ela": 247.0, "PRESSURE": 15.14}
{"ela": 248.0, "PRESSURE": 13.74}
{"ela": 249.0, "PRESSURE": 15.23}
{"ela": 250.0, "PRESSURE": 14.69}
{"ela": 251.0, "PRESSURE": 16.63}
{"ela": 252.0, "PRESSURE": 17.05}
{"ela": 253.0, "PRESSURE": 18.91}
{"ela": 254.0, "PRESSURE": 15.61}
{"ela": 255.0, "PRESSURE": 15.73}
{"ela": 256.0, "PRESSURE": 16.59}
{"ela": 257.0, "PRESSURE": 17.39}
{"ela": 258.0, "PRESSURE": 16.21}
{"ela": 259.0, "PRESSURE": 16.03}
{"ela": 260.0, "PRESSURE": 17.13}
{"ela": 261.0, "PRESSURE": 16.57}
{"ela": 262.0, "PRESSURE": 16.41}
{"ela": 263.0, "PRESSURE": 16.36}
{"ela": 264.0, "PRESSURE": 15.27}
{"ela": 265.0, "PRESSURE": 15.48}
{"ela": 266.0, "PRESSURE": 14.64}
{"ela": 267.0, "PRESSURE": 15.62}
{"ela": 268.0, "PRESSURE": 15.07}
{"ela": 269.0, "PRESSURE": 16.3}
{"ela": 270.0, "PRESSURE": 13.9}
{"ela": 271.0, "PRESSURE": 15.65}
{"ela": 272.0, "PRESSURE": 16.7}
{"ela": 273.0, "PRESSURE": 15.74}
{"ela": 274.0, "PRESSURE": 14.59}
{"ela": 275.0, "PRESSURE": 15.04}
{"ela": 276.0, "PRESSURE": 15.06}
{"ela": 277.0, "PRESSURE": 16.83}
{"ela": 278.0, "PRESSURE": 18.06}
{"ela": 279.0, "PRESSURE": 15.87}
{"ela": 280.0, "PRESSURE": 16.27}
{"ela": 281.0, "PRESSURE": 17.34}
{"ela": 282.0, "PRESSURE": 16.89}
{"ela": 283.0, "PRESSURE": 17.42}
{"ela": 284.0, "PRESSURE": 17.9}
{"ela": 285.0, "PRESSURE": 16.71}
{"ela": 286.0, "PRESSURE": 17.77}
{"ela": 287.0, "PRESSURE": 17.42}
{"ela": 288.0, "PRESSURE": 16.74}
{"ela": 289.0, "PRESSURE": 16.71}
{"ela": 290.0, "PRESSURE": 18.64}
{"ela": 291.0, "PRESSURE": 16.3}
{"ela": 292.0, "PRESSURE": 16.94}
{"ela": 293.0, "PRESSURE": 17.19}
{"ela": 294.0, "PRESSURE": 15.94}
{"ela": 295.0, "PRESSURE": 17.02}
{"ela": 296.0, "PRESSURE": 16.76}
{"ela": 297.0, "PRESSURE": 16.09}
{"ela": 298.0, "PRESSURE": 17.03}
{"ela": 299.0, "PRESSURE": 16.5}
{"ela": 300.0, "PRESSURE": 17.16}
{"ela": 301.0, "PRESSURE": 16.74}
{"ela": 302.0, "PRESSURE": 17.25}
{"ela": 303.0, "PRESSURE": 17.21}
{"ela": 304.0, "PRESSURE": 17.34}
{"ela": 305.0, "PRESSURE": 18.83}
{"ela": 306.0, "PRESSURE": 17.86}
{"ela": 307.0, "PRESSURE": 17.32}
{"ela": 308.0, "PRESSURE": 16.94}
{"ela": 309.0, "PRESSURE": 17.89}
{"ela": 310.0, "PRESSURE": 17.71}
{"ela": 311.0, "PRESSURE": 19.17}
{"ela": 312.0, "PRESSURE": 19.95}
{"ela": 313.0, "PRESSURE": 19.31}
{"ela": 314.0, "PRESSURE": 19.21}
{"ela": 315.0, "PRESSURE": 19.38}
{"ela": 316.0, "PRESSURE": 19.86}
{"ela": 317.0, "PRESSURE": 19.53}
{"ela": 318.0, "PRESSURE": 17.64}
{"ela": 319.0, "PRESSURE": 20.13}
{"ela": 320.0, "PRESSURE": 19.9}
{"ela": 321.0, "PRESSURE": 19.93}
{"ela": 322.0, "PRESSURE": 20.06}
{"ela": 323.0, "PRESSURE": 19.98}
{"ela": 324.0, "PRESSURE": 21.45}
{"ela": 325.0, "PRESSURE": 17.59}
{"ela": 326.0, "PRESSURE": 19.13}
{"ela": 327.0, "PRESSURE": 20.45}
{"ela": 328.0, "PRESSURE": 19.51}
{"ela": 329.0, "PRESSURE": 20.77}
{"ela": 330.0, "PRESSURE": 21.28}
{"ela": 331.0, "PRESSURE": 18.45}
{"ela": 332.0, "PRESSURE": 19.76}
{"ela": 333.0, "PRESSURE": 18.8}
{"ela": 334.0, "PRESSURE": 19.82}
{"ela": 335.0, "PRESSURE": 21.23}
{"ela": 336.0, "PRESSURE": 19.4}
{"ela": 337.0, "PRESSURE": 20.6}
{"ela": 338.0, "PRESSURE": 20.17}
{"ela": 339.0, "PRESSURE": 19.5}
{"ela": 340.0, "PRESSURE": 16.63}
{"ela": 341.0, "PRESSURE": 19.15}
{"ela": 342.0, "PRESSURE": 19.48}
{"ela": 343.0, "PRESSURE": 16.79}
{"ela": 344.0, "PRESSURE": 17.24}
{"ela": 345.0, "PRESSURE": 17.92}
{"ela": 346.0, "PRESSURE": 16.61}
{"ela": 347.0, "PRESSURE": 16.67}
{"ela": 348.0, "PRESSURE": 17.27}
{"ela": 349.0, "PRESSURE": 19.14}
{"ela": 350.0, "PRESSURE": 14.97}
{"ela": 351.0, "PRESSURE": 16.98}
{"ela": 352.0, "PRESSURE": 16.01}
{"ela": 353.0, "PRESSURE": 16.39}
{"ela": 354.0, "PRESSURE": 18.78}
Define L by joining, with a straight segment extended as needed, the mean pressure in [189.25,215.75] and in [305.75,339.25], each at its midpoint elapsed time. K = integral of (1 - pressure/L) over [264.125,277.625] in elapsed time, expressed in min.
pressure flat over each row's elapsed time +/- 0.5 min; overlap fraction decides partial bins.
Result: 1.7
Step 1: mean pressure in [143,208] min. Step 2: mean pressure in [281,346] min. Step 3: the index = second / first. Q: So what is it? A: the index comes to 1.1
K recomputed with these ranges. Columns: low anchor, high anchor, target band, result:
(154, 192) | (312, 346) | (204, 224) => 4.0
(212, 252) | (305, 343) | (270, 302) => 1.6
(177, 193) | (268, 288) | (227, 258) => 2.5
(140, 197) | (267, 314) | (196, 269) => 7.7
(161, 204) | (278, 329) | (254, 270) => 1.6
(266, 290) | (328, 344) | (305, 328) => -0.9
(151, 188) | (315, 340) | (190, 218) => 4.1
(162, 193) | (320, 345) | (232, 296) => 8.7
